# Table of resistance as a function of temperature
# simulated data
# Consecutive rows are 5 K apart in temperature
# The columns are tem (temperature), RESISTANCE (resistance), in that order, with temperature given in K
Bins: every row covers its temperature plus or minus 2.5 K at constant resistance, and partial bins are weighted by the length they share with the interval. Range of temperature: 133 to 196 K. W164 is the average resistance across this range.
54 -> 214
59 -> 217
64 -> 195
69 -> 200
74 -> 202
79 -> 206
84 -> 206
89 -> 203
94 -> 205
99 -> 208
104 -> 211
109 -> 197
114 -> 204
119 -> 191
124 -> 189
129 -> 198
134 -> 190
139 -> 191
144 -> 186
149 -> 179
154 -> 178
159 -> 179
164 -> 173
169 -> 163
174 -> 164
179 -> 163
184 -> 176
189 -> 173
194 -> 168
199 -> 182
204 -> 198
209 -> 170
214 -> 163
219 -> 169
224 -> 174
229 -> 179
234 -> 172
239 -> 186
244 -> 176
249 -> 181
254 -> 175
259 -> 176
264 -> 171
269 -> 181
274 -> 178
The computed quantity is 175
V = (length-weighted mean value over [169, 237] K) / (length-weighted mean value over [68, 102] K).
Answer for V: 0.8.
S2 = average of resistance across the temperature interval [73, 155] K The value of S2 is 197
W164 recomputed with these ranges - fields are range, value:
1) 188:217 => 176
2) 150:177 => 172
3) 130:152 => 187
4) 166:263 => 174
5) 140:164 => 180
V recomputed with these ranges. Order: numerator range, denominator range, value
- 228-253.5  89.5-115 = 0.87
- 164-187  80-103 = 0.81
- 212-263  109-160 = 0.93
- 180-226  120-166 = 0.94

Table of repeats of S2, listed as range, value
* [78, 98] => 205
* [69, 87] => 204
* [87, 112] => 205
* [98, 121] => 202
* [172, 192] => 169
